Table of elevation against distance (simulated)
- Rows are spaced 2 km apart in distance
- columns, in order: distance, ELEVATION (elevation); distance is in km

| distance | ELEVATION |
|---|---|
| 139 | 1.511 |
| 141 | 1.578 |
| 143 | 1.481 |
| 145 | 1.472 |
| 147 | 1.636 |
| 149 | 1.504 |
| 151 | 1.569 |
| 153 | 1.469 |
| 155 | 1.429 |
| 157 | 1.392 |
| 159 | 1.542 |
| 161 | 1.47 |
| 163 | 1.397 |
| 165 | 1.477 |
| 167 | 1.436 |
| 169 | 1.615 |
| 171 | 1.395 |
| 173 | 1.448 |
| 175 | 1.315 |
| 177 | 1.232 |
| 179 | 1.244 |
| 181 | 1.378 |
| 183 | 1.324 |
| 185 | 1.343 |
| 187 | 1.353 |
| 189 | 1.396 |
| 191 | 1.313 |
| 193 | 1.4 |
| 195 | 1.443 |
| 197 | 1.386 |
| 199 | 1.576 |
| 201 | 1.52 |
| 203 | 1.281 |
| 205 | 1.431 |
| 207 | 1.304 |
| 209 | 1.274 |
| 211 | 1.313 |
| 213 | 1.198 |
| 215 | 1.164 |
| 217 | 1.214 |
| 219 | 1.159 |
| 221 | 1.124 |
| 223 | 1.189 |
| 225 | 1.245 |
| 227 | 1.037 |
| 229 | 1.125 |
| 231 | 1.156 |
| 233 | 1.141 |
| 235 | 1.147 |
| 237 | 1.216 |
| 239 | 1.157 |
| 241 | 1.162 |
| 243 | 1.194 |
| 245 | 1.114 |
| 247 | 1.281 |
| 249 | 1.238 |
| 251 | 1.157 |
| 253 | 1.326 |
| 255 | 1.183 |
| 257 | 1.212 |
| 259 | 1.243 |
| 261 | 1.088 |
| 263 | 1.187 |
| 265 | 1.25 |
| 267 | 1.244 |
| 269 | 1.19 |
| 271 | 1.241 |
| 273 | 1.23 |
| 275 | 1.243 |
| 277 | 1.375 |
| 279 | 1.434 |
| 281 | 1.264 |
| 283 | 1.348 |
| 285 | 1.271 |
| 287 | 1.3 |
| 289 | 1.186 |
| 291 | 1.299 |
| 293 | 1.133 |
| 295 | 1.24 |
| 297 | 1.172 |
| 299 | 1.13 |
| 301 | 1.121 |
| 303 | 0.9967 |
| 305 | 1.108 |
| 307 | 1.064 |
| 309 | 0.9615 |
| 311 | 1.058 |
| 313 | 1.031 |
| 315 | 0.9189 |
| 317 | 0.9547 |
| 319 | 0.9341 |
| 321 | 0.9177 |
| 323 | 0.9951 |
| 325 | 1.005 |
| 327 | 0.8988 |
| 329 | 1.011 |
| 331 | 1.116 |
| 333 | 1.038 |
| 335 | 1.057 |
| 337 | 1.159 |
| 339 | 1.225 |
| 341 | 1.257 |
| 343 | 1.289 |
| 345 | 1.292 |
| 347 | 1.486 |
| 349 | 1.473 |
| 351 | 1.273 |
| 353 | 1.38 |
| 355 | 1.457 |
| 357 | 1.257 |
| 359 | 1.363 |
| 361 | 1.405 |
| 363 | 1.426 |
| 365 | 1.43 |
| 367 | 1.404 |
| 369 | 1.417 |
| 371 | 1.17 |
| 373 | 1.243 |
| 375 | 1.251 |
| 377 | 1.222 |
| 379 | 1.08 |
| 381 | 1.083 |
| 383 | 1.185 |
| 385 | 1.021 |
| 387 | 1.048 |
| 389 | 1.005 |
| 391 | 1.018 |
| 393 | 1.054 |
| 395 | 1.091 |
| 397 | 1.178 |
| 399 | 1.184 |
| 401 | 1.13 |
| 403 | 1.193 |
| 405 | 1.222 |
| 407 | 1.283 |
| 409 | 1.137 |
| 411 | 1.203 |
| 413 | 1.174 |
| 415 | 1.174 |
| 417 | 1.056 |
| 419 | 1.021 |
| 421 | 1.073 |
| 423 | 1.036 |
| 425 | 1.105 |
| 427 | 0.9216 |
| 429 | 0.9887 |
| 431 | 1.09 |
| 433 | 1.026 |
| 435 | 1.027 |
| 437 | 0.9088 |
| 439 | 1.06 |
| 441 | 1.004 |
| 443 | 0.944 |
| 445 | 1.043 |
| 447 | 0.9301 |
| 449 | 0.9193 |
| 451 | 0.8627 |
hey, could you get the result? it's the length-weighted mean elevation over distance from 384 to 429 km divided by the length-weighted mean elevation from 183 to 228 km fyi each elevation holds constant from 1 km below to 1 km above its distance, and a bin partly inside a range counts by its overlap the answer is 0.8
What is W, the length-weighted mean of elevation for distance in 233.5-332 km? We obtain 1.15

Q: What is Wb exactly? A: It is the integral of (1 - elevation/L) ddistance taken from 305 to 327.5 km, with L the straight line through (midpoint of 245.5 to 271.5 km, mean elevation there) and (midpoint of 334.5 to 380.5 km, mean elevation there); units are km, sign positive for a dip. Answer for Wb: 5.0 km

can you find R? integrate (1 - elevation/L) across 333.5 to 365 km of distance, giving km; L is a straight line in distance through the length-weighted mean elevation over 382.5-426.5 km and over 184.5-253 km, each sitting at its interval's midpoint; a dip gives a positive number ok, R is -4.4 km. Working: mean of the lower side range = 1.26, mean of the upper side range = 1.11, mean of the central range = 1.32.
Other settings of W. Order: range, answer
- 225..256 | 1.18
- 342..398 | 1.25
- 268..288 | 1.29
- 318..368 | 1.22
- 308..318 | 0.985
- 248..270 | 1.21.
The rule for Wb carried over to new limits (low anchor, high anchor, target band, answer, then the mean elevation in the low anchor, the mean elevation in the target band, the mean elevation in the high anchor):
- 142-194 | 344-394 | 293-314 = 3.55 km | 1.42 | 1.09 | 1.26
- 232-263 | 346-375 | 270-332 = 6.95 km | 1.19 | 1.13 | 1.37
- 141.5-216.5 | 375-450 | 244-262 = 1.33 km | 1.4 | 1.2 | 1.08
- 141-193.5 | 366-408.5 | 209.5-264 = 6.46 km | 1.43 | 1.18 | 1.17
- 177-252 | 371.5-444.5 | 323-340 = 1.48 km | 1.26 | 1.06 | 1.1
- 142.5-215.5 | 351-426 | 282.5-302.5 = 1.24 km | 1.4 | 1.21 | 1.2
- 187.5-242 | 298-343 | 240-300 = -4.26 km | 1.26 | 1.23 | 1.05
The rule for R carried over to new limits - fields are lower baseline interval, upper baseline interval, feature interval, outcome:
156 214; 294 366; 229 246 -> 1.9 km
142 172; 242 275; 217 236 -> 2.2 km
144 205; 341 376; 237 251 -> 2.1 km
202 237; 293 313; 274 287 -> -2.3 km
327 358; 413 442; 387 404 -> 0.2 km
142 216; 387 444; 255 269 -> 1.0 km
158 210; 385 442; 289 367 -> 1.8 km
